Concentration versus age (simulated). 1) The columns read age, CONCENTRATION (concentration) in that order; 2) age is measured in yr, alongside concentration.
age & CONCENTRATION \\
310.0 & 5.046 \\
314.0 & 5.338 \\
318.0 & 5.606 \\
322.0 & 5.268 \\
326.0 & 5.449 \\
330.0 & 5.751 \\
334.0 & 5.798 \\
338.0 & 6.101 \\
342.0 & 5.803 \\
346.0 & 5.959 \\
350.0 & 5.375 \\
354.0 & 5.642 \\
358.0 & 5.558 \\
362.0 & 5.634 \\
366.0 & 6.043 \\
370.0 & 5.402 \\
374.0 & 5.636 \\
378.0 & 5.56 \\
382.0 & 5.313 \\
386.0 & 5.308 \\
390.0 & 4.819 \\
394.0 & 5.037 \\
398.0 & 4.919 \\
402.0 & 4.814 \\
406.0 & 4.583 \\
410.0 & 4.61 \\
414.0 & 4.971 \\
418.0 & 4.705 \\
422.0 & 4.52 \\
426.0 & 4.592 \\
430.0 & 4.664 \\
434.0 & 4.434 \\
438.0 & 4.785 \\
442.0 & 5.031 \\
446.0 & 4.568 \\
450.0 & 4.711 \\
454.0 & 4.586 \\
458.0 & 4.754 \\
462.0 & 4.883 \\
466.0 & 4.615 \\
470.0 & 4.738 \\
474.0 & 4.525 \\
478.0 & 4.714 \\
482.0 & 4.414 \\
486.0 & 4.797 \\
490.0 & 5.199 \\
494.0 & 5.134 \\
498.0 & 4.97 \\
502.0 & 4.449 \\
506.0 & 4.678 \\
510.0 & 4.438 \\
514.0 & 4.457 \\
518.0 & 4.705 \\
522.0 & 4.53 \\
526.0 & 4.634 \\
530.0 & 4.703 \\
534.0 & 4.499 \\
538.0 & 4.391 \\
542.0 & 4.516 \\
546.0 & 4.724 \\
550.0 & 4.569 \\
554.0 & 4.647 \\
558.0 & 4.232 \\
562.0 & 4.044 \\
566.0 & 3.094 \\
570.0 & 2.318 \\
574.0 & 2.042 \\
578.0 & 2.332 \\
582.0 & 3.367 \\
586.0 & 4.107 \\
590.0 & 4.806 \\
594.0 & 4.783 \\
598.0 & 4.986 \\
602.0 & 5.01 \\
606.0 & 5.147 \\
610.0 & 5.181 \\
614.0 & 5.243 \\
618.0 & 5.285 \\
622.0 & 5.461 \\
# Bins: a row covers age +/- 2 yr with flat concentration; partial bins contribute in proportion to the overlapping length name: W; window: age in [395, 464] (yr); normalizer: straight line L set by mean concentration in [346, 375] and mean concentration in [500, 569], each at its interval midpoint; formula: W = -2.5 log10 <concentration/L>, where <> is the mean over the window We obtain 0.09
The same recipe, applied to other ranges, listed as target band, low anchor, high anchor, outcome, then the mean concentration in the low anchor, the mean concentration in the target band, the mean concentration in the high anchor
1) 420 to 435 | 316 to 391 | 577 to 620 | 0.163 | 5.59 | 4.56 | 4.62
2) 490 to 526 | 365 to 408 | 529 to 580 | -0.117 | 5.2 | 4.7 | 3.84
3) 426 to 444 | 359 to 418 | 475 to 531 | 0.061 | 5.18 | 4.71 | 4.7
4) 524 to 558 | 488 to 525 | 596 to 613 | 0.067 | 4.73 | 4.56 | 5.09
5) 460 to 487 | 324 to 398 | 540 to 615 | 0.036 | 5.55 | 4.66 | 4.15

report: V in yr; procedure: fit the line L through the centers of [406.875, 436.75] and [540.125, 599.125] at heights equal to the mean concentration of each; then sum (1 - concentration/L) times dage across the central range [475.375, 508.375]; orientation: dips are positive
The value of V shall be -3.9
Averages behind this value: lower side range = 4.64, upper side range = 3.89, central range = 4.79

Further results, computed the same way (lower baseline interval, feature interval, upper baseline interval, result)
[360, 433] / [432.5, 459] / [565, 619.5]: 0.7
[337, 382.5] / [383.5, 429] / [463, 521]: 4.5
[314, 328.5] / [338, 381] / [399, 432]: -4.5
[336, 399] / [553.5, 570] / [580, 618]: 3.9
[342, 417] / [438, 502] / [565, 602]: -3.1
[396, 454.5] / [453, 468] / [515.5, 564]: -0.2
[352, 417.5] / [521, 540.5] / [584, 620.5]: 1.9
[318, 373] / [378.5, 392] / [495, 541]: 0.6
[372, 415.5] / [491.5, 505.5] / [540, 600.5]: -1.5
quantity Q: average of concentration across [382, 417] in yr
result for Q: 4.9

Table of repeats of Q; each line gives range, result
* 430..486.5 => 4.68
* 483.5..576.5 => 4.33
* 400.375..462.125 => 4.69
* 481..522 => 4.72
